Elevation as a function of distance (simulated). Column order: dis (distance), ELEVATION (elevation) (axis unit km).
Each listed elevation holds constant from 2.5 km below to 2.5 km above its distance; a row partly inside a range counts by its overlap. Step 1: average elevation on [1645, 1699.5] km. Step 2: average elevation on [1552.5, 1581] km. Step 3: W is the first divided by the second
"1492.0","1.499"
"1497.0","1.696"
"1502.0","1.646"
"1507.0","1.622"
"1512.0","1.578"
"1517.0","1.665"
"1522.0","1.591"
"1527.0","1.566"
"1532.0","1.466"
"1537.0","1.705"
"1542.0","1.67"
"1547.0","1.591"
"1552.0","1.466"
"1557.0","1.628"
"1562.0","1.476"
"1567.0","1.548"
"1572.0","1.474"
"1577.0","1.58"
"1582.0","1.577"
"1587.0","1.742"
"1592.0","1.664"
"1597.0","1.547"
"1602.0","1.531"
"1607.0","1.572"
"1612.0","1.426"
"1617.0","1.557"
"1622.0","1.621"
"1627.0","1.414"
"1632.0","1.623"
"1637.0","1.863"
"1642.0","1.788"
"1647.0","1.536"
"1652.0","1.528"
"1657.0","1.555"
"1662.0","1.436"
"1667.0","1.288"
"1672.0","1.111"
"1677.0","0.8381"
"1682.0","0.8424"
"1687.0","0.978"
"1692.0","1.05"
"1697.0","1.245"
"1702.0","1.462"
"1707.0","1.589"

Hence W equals 0.79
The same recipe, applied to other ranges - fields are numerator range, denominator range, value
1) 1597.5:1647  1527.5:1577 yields 1.02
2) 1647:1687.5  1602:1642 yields 0.77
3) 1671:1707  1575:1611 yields 0.70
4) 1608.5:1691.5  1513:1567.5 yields 0.88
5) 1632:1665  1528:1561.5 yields 1.02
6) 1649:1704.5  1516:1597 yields 0.77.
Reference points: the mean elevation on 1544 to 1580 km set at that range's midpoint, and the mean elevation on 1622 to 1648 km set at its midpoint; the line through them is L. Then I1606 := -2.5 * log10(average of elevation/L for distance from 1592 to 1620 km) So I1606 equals 0.04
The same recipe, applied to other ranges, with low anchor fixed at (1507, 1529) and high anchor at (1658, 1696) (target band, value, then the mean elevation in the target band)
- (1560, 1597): -0.12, 1.58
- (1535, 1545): -0.10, 1.68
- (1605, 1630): -0.18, 1.52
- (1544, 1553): -0.03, 1.55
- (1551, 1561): -0.05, 1.55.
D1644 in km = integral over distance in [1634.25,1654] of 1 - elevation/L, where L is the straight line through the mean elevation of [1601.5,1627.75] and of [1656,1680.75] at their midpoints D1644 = -4.8 km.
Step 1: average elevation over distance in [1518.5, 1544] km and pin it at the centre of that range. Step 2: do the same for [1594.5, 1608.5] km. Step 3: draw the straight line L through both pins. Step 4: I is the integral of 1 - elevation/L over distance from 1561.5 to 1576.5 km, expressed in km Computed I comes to 0.6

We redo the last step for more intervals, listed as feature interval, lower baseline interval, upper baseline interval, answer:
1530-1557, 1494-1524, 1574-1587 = 0.5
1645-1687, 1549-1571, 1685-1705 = 0.9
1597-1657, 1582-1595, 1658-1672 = -3.4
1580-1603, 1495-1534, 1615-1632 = -0.8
